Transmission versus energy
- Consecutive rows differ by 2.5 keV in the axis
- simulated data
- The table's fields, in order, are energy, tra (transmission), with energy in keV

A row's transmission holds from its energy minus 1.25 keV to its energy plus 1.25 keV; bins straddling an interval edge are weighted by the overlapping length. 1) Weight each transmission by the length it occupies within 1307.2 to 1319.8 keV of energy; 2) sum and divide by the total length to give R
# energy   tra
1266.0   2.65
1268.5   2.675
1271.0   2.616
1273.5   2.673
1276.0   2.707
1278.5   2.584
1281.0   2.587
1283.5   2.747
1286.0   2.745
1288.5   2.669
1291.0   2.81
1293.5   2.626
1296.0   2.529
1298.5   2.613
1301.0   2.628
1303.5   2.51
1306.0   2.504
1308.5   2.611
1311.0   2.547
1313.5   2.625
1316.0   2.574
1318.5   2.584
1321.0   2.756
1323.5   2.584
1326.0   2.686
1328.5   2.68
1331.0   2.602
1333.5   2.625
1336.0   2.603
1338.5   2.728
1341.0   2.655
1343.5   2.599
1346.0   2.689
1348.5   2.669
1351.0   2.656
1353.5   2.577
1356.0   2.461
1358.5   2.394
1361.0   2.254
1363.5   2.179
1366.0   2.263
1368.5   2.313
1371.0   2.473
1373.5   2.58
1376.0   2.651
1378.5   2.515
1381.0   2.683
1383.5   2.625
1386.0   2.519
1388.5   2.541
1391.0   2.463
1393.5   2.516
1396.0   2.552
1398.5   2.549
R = 2.59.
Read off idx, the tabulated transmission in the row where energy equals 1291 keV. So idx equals 2.81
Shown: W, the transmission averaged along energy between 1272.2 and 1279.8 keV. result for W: 2.65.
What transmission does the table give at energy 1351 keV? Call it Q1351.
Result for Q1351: 2.656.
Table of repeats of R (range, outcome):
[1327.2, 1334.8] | 2.64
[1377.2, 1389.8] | 2.58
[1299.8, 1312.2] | 2.56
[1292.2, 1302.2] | 2.6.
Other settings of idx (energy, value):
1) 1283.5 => 2.747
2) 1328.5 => 2.68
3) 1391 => 2.463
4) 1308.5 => 2.611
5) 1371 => 2.473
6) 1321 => 2.756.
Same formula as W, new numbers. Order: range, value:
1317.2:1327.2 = 2.65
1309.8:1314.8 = 2.59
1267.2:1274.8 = 2.65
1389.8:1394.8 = 2.49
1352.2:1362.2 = 2.42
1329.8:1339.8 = 2.64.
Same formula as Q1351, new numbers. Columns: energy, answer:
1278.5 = 2.584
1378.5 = 2.515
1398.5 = 2.549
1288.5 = 2.669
